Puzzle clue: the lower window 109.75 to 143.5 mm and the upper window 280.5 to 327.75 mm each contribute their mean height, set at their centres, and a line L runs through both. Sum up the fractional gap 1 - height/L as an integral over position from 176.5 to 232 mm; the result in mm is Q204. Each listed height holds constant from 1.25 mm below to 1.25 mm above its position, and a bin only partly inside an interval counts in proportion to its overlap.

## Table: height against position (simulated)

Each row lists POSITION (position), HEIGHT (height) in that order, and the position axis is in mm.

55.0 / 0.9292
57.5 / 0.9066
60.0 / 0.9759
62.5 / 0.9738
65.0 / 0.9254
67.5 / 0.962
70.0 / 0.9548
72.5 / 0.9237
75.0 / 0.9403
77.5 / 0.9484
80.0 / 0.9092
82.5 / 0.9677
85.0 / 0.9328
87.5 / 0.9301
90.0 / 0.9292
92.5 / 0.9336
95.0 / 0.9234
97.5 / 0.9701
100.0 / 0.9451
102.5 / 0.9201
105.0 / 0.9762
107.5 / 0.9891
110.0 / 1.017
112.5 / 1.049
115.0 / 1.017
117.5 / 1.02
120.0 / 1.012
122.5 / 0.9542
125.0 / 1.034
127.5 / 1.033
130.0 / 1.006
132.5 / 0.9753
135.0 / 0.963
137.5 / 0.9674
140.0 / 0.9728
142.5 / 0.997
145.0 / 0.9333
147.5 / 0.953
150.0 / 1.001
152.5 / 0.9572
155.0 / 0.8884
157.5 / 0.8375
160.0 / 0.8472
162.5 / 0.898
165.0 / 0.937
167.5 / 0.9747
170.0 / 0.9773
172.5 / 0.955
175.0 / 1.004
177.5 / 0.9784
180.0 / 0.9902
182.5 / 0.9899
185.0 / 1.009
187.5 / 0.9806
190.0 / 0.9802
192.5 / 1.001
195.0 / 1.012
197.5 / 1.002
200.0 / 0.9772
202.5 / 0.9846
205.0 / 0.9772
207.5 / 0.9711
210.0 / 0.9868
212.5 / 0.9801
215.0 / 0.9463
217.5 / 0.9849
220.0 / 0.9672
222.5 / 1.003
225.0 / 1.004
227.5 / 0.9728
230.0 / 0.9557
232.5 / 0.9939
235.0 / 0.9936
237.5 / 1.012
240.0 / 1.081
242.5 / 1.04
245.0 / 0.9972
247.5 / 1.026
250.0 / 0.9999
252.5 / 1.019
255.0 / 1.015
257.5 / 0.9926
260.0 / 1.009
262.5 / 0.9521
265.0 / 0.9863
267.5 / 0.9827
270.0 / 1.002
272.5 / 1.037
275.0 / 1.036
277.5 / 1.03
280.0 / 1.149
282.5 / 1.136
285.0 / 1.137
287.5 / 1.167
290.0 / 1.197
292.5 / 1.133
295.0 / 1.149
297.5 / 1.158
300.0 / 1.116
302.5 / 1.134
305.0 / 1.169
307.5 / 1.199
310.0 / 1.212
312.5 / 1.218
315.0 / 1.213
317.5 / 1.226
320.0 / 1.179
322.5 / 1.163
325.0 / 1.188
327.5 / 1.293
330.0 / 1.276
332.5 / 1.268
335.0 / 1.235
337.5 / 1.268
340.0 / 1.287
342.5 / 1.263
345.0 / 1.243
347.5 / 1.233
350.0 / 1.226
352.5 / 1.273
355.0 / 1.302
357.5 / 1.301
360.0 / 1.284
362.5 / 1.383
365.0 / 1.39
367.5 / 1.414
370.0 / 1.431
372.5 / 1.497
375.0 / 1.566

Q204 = 4.8 mm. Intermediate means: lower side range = 1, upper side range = 1.18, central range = 0.984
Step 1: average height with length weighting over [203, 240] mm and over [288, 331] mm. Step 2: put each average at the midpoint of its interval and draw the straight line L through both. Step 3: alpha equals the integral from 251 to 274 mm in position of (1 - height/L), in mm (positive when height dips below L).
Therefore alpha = 1.70 mm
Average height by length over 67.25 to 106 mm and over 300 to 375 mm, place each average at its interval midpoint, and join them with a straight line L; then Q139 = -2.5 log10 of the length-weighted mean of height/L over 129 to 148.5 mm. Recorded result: 0.04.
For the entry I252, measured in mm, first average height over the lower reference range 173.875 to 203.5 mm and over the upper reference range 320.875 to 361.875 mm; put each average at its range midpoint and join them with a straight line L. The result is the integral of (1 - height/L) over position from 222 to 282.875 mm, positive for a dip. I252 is 4.8 mm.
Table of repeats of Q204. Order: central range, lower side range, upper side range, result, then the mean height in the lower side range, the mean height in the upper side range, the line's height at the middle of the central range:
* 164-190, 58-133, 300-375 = 2.2 mm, 0.968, 1.27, 1.07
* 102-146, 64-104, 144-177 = -2.6 mm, 0.939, 0.937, 0.938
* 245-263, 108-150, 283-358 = 2.1 mm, 0.994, 1.21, 1.14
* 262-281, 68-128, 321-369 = 2.6 mm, 0.967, 1.28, 1.19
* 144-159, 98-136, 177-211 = 1.0 mm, 0.994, 0.989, 0.992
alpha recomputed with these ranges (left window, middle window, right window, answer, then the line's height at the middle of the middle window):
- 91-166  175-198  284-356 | 1.0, 1.04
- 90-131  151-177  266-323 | 2.5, 1.03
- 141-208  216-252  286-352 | 2.1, 1.06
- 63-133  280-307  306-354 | 0.9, 1.19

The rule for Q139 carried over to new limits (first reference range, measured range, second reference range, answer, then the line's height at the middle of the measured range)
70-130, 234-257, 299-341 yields 0.11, 1.13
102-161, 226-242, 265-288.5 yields 0.04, 1.04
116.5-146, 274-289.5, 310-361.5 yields 0.06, 1.18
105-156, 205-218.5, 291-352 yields 0.11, 1.08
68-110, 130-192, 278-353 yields 0.07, 1.03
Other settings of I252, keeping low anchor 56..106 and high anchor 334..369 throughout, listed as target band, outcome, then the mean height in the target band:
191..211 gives 2.0 mm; 0.989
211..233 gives 2.9 mm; 0.978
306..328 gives 0.8 mm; 1.21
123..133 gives -0.1 mm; 1.01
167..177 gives 0.8 mm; 0.978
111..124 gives -0.3 mm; 1.01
